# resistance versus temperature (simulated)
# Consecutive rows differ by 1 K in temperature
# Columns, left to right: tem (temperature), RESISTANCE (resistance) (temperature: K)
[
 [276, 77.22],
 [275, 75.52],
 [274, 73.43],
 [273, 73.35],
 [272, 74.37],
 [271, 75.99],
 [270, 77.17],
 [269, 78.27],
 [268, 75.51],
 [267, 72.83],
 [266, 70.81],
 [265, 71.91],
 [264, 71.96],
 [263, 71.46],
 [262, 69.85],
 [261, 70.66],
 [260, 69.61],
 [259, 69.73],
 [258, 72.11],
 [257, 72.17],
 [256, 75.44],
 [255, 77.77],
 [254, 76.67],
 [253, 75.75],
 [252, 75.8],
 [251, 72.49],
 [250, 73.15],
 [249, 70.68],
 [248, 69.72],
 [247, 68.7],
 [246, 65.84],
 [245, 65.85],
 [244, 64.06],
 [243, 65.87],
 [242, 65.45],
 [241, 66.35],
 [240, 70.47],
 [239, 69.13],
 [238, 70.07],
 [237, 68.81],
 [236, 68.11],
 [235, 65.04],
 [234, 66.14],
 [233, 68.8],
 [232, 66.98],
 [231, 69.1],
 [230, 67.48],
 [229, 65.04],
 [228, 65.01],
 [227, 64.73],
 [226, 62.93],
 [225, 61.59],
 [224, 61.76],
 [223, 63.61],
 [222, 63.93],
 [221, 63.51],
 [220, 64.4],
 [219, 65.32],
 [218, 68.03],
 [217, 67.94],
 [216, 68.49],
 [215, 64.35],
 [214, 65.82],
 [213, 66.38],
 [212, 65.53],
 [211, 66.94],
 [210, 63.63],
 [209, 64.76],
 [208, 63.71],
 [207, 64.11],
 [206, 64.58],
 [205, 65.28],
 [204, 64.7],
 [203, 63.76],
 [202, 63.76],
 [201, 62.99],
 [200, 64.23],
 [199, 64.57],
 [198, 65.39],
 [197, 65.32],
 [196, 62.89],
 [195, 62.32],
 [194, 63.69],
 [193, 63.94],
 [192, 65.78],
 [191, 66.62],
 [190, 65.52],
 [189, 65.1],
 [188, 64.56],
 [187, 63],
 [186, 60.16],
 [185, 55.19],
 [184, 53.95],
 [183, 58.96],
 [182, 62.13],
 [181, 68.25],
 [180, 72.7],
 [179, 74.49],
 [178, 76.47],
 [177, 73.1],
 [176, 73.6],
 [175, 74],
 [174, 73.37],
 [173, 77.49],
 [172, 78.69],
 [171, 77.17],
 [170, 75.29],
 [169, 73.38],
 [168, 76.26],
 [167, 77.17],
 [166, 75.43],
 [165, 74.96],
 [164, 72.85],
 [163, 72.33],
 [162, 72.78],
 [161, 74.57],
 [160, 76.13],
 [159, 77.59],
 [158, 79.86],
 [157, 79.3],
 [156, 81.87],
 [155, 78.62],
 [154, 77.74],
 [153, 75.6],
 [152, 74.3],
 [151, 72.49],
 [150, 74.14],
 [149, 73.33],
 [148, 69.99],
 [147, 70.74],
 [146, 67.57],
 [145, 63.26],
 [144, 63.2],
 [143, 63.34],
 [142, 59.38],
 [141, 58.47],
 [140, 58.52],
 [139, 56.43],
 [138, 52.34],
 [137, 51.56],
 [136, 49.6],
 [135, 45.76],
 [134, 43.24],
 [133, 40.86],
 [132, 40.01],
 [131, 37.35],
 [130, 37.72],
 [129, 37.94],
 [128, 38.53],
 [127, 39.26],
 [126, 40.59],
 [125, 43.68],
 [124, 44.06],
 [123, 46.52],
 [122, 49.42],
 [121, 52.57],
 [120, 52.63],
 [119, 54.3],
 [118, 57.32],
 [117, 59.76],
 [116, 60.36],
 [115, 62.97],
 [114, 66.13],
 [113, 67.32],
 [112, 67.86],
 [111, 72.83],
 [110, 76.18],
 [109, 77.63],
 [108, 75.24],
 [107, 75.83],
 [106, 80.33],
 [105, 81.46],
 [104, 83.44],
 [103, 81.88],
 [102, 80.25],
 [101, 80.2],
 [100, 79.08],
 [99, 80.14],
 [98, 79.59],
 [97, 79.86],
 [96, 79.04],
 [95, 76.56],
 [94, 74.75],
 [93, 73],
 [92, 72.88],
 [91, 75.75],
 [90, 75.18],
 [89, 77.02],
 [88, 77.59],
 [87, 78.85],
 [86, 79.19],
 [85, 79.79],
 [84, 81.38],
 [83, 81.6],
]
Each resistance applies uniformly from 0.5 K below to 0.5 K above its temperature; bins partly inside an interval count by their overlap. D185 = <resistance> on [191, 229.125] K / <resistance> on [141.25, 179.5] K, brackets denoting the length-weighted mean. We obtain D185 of 0.9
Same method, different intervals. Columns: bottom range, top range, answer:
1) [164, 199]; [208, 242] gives 0.96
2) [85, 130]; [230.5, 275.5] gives 1.06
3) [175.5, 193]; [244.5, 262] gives 1.09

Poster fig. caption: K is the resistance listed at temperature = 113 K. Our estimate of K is 67.32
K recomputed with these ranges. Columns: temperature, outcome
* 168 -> 76.26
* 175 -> 74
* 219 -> 65.32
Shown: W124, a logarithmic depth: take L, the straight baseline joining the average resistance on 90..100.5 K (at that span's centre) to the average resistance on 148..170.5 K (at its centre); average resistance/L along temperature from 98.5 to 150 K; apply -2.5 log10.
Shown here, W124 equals 0.26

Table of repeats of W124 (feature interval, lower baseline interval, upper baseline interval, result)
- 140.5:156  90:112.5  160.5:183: 0.07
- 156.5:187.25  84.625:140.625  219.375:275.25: -0.09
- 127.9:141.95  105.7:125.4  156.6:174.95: 0.39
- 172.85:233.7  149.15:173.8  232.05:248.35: 0.09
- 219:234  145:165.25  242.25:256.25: 0.11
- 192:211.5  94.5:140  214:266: 0.03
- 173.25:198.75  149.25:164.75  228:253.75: 0.11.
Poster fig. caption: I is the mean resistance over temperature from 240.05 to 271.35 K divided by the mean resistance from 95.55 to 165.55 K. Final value 1.11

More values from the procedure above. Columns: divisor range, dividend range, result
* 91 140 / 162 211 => 1.10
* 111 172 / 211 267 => 1.10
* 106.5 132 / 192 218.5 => 1.17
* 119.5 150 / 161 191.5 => 1.35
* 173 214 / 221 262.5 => 1.04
